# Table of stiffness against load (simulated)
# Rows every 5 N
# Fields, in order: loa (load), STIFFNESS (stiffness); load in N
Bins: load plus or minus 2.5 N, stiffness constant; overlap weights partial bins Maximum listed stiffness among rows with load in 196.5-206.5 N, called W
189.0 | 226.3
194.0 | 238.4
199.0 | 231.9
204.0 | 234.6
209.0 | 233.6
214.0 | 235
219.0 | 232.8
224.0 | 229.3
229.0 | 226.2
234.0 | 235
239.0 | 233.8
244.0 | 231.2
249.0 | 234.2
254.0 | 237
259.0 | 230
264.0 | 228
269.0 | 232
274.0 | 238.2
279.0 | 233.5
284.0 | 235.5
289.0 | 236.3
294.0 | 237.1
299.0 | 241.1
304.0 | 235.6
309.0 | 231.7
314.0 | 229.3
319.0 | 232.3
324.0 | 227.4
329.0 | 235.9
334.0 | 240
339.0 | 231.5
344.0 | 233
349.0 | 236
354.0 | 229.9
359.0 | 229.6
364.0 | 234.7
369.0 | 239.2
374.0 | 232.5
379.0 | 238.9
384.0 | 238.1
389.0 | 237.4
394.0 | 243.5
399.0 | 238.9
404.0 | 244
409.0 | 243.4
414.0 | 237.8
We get 234.6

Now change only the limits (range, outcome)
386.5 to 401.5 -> 243.5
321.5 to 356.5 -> 240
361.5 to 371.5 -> 239.2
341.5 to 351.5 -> 236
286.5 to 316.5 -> 241.1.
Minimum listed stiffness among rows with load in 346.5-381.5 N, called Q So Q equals 229.6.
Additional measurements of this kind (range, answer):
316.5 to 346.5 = 227.4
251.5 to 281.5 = 228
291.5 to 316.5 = 229.3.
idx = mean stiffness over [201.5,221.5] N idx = 234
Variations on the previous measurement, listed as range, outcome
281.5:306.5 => 237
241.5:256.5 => 234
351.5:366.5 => 231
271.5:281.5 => 236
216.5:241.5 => 231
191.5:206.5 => 235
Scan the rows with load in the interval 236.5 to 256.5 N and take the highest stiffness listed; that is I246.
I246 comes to 237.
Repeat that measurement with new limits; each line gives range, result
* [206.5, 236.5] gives 235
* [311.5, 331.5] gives 235.9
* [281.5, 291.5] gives 236.3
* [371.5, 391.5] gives 238.9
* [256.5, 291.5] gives 238.2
